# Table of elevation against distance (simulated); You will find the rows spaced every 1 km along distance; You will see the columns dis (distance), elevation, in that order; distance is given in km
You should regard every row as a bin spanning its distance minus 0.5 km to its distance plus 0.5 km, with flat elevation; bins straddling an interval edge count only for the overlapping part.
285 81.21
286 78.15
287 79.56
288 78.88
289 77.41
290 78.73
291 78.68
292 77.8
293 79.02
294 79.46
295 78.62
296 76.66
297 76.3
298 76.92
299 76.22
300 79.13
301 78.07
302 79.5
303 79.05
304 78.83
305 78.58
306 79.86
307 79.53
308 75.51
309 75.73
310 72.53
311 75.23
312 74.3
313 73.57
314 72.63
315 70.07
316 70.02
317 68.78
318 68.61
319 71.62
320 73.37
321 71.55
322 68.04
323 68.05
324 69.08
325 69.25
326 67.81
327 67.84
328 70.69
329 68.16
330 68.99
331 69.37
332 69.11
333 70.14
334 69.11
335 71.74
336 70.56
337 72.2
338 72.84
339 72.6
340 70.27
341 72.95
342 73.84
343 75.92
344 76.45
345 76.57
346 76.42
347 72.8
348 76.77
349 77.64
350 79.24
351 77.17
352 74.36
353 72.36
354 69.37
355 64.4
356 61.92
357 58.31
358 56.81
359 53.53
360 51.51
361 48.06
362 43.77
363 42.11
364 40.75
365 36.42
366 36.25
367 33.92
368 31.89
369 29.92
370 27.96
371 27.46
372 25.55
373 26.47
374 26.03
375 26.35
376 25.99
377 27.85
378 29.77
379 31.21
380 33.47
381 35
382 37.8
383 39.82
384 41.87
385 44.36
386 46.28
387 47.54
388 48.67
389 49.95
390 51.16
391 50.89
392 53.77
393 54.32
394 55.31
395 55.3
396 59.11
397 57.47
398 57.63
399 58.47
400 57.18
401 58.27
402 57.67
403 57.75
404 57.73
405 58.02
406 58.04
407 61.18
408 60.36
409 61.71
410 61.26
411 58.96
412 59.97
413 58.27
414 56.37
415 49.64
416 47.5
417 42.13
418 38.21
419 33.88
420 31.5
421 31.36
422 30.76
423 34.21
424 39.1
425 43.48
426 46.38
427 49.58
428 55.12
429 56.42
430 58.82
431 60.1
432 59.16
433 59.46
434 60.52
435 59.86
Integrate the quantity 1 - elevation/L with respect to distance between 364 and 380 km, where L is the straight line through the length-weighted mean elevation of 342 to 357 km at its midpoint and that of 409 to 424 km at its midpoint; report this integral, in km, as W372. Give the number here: 8.5 km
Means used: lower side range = 73.2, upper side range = 45.6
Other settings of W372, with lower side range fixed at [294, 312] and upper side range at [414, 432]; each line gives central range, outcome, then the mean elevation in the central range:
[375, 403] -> 3.5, 46.7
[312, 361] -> -1.2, 69.9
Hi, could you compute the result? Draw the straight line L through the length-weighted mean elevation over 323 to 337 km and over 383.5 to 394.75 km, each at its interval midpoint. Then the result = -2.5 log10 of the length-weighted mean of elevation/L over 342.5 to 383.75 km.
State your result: 0.21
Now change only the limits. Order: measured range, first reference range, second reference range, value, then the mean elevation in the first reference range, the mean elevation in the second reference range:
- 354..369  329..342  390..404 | 0.34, 70.8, 56.3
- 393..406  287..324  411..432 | -0.10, 75.4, 46.8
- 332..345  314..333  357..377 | -0.24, 69.6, 36.7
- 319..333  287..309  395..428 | 0.03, 78.2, 51.2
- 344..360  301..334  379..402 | -0.13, 72.4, 49.5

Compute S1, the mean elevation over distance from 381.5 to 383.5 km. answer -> 38.8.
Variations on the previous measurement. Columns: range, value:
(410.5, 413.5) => 59.1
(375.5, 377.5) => 26.9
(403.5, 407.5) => 58.7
